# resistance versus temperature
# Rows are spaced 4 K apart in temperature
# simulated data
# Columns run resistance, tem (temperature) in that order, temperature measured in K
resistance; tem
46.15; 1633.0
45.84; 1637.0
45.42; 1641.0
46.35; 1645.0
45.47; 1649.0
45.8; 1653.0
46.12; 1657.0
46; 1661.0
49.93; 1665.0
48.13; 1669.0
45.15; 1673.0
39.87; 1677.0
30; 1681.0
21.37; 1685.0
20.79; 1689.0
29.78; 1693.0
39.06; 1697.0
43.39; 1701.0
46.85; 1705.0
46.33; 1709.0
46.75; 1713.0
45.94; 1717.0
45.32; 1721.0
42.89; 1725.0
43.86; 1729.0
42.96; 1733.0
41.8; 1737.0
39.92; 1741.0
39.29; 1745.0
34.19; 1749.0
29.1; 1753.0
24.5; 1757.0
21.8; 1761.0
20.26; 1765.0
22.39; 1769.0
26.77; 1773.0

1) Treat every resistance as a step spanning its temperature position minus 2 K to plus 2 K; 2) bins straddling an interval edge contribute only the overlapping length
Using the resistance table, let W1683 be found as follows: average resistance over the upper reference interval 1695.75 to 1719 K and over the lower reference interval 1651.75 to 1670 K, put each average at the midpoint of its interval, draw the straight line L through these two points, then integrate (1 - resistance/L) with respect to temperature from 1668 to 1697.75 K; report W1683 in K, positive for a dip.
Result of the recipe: 8.1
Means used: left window 47.2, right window 44.9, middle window 33.6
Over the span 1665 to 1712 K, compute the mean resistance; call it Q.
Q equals 38.1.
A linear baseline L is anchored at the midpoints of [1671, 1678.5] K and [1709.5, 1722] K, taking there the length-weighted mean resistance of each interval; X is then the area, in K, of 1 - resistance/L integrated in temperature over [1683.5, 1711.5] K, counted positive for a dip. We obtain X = 5.6 K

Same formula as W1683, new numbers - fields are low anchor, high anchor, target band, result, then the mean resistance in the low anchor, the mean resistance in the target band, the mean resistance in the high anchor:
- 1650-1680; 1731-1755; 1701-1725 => -2.9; 45.3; 45.7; 37.9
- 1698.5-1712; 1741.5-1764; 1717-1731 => -1.8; 45.4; 44.3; 30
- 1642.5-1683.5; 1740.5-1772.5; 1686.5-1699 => 3.0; 44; 29.5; 28.3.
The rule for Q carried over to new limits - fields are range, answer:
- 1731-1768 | 32.4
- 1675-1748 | 39.2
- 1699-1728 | 45.3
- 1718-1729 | 44.2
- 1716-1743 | 43.1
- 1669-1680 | 42.4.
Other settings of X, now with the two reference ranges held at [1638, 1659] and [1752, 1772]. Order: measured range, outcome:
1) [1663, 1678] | -1.7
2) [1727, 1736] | -4.2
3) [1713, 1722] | -3.8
